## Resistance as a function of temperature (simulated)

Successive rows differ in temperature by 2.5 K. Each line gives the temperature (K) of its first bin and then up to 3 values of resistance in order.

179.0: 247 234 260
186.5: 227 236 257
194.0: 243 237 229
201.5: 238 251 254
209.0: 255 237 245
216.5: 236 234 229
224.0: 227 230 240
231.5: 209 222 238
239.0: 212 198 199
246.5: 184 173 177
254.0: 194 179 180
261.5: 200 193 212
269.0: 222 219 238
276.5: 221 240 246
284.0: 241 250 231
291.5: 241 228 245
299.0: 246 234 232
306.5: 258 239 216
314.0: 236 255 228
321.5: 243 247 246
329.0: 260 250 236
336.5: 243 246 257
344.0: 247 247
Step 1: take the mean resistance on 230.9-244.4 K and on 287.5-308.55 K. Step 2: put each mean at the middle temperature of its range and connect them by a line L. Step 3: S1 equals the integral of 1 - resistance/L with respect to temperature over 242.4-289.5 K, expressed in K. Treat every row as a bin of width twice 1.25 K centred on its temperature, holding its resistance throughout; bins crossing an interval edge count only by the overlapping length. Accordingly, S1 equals 3.4 K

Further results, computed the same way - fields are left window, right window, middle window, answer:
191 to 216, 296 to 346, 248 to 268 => 4.5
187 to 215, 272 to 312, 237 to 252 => 2.9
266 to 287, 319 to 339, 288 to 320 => 0.2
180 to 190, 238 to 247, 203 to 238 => -3.5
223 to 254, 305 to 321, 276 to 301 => -1.2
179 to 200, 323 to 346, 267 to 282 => 1.0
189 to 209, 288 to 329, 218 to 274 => 7.9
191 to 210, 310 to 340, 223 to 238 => 1.0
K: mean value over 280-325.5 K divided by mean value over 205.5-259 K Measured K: 1.1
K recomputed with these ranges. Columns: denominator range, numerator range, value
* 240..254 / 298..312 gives 1.27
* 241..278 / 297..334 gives 1.21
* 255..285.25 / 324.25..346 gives 1.15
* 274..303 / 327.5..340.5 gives 1.04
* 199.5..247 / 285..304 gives 1.04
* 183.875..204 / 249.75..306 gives 0.92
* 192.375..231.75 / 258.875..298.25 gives 0.95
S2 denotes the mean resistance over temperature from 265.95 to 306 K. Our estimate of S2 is 235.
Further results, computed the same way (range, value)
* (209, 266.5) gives 212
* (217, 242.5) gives 225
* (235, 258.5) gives 195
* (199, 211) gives 247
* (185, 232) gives 238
